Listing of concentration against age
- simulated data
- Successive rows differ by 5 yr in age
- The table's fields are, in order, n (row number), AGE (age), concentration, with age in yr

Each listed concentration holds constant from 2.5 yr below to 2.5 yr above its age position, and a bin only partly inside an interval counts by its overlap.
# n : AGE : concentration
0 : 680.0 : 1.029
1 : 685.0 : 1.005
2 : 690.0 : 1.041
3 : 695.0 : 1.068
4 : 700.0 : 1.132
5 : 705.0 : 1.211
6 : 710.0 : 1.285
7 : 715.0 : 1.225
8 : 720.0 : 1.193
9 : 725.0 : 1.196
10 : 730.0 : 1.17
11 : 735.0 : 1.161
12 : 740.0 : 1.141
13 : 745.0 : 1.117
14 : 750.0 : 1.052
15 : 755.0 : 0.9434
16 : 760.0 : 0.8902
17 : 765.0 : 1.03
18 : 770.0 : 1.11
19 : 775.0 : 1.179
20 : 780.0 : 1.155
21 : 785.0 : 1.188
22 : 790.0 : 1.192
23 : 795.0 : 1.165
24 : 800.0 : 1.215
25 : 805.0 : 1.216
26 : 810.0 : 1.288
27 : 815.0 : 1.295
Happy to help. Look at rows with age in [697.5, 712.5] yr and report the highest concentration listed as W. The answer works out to 1.285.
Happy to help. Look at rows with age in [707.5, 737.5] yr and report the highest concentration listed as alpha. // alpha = 1.285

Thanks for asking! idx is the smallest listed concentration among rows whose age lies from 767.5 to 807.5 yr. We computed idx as 1.11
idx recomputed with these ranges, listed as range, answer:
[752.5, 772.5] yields 0.8902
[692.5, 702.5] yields 1.068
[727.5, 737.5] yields 1.161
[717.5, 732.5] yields 1.17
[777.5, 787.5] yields 1.155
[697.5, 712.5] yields 1.132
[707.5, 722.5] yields 1.193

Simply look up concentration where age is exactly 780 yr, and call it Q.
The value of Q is 1.155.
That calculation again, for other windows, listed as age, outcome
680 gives 1.029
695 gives 1.068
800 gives 1.215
